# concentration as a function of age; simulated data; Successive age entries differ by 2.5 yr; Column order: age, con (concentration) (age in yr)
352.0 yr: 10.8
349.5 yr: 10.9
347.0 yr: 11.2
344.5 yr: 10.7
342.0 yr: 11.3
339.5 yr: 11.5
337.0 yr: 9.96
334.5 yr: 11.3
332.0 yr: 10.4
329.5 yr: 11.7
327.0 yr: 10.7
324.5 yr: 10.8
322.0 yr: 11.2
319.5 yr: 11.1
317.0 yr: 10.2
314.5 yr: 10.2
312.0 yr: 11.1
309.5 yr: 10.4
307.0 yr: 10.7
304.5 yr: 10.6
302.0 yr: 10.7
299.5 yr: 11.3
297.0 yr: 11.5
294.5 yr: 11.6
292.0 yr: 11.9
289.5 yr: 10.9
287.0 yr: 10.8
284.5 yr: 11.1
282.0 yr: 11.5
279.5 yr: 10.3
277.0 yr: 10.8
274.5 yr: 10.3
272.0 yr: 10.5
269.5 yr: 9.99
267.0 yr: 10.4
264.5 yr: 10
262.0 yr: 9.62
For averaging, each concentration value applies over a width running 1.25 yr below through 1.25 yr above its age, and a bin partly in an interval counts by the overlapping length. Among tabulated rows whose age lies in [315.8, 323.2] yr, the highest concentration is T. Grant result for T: 11.2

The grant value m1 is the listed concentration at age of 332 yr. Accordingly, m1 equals 10.4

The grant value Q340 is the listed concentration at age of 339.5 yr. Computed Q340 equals 11.5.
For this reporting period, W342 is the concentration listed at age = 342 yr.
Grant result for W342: 11.3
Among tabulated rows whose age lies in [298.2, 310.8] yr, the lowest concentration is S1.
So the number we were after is 10.4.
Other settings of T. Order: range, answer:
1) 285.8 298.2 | 11.9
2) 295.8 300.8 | 11.5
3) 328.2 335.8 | 11.7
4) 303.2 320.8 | 11.1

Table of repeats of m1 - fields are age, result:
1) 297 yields 11.5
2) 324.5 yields 10.8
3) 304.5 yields 10.6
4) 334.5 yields 11.3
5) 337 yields 9.96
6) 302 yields 10.7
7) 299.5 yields 11.3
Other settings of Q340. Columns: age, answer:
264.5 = 10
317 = 10.2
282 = 11.5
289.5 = 10.9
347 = 11.2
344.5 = 10.7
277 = 10.8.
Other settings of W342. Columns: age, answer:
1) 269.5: 9.99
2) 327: 10.7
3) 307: 10.7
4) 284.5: 11.1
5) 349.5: 10.9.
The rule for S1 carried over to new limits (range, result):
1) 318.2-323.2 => 11.1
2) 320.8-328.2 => 10.7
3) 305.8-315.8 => 10.2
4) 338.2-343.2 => 11.3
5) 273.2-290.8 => 10.3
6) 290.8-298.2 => 11.5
